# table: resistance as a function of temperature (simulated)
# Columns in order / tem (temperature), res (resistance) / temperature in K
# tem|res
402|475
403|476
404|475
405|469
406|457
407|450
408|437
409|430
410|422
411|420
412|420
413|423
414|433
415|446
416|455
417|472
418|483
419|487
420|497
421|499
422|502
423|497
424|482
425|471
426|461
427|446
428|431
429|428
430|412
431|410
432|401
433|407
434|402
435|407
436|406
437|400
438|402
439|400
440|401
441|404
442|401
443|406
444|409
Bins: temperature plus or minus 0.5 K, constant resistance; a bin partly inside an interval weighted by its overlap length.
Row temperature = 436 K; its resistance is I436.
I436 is 406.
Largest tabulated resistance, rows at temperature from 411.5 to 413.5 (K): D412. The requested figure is 423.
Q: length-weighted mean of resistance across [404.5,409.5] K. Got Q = 449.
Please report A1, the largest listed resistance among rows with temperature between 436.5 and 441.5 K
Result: 404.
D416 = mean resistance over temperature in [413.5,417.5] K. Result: 452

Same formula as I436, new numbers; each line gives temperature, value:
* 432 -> 401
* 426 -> 461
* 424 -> 482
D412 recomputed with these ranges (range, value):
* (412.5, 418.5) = 483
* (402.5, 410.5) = 476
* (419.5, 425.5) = 502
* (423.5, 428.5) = 482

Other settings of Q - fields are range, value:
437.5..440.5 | 401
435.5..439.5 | 402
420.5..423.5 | 499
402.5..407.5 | 465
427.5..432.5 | 416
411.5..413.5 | 422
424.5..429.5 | 447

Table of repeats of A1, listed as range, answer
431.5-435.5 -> 407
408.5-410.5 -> 430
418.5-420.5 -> 497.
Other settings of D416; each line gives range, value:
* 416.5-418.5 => 478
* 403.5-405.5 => 472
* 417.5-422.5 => 494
